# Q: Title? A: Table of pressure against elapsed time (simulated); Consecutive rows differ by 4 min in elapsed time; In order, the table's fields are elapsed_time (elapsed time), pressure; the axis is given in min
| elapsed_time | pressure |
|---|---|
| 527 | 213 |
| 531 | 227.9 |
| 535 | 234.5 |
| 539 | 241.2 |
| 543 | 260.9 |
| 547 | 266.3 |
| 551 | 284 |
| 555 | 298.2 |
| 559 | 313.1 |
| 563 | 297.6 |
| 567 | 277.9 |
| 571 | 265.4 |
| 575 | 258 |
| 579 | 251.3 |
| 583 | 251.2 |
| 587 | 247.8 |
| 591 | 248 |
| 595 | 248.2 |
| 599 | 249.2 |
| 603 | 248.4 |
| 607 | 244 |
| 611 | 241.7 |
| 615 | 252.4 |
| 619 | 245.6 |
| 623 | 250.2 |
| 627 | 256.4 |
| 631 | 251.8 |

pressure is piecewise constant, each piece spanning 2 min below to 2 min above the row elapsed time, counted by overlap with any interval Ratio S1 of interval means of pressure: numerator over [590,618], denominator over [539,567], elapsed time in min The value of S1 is 0.87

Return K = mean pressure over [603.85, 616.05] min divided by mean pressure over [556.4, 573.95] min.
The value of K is 0.86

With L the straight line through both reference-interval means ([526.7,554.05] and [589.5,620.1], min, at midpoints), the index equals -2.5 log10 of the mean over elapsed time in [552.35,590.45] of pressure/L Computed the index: -0.10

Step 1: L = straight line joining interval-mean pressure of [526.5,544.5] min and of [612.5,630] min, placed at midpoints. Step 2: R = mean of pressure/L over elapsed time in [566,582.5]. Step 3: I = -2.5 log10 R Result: -0.08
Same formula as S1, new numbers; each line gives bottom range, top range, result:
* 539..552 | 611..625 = 0.94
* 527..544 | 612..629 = 1.06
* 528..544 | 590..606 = 1.04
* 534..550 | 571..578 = 1.02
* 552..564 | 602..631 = 0.82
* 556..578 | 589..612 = 0.88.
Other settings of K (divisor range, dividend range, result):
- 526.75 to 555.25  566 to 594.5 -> 1.01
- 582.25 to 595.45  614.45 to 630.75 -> 1.01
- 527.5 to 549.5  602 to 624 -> 1.01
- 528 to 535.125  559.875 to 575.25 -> 1.23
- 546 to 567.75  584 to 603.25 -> 0.85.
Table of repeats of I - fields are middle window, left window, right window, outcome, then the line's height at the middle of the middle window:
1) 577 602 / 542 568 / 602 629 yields 0.07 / 265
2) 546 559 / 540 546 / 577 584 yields -0.13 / 257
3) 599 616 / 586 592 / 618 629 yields 0.01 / 250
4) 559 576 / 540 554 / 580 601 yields -0.08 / 260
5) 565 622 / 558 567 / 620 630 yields 0.10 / 276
